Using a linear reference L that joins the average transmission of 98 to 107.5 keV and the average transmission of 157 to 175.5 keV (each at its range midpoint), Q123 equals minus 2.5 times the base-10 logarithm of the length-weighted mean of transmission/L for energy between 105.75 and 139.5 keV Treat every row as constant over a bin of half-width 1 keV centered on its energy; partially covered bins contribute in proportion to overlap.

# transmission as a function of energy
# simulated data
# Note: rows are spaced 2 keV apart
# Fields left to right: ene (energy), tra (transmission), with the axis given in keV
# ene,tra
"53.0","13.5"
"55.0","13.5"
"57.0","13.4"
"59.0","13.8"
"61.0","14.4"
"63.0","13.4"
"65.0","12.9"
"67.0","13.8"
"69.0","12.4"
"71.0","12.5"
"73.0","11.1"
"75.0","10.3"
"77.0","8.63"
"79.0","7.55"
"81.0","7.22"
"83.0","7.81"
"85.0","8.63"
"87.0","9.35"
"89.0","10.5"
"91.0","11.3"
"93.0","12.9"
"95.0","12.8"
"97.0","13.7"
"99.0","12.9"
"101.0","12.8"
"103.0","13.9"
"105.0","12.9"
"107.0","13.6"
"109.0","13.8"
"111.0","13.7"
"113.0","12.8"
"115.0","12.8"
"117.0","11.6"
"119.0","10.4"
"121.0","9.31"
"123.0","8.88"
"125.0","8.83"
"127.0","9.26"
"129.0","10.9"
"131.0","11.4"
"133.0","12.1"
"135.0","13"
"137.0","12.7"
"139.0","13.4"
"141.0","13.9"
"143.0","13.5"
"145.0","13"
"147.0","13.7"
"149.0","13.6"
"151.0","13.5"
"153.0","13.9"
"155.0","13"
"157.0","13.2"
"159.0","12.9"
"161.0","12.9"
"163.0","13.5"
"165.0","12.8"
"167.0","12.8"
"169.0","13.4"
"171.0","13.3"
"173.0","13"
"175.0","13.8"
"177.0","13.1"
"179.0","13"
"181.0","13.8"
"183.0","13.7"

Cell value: 0.13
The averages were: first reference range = 13.2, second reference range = 13.1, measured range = 11.7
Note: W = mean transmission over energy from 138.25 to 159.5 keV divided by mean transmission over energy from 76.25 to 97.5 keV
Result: 1.35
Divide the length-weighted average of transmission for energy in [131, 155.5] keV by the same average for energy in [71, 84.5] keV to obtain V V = 1.5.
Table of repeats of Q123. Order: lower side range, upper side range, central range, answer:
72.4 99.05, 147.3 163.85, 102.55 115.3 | -0.186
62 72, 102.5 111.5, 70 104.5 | 0.221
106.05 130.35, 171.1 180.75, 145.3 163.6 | -0.067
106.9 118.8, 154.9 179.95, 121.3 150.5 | 0.086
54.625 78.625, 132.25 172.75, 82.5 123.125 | 0.077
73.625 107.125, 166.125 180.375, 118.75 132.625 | 0.198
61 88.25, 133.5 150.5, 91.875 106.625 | -0.137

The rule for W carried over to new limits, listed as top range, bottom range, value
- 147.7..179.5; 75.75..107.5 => 1.21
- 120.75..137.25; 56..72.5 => 0.81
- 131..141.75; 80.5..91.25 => 1.42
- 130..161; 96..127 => 1.09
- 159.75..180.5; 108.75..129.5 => 1.19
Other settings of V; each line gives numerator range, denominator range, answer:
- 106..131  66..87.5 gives 1.14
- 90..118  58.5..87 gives 1.19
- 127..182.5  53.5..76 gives 1.01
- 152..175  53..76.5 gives 1.03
